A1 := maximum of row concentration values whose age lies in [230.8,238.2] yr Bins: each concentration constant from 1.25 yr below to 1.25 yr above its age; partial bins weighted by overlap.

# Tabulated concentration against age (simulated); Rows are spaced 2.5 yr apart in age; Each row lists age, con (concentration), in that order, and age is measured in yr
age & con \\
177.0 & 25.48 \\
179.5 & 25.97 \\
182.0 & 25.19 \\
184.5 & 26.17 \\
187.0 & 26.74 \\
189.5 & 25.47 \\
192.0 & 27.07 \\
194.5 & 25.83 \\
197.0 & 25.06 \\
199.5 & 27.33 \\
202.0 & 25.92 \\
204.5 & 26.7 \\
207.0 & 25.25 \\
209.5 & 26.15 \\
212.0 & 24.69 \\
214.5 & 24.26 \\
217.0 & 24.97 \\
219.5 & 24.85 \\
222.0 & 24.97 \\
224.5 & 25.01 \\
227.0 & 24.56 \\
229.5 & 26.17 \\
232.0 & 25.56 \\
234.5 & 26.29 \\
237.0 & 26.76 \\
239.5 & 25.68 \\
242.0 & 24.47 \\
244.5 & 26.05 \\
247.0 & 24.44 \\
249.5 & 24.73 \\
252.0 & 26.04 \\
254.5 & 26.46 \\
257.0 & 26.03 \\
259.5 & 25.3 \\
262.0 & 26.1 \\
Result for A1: 26.76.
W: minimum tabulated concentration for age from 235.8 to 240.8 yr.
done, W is 25.68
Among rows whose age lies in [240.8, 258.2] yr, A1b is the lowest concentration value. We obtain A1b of 24.44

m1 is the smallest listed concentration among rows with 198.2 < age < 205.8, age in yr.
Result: 25.92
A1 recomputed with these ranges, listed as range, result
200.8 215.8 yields 26.7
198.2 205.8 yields 27.33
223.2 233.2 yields 26.17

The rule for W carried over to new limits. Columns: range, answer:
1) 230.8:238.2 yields 25.56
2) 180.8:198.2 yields 25.06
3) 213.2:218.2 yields 24.26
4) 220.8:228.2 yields 24.56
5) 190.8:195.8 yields 25.83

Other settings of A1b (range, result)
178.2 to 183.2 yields 25.19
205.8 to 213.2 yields 24.69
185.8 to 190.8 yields 25.47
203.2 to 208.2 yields 25.25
